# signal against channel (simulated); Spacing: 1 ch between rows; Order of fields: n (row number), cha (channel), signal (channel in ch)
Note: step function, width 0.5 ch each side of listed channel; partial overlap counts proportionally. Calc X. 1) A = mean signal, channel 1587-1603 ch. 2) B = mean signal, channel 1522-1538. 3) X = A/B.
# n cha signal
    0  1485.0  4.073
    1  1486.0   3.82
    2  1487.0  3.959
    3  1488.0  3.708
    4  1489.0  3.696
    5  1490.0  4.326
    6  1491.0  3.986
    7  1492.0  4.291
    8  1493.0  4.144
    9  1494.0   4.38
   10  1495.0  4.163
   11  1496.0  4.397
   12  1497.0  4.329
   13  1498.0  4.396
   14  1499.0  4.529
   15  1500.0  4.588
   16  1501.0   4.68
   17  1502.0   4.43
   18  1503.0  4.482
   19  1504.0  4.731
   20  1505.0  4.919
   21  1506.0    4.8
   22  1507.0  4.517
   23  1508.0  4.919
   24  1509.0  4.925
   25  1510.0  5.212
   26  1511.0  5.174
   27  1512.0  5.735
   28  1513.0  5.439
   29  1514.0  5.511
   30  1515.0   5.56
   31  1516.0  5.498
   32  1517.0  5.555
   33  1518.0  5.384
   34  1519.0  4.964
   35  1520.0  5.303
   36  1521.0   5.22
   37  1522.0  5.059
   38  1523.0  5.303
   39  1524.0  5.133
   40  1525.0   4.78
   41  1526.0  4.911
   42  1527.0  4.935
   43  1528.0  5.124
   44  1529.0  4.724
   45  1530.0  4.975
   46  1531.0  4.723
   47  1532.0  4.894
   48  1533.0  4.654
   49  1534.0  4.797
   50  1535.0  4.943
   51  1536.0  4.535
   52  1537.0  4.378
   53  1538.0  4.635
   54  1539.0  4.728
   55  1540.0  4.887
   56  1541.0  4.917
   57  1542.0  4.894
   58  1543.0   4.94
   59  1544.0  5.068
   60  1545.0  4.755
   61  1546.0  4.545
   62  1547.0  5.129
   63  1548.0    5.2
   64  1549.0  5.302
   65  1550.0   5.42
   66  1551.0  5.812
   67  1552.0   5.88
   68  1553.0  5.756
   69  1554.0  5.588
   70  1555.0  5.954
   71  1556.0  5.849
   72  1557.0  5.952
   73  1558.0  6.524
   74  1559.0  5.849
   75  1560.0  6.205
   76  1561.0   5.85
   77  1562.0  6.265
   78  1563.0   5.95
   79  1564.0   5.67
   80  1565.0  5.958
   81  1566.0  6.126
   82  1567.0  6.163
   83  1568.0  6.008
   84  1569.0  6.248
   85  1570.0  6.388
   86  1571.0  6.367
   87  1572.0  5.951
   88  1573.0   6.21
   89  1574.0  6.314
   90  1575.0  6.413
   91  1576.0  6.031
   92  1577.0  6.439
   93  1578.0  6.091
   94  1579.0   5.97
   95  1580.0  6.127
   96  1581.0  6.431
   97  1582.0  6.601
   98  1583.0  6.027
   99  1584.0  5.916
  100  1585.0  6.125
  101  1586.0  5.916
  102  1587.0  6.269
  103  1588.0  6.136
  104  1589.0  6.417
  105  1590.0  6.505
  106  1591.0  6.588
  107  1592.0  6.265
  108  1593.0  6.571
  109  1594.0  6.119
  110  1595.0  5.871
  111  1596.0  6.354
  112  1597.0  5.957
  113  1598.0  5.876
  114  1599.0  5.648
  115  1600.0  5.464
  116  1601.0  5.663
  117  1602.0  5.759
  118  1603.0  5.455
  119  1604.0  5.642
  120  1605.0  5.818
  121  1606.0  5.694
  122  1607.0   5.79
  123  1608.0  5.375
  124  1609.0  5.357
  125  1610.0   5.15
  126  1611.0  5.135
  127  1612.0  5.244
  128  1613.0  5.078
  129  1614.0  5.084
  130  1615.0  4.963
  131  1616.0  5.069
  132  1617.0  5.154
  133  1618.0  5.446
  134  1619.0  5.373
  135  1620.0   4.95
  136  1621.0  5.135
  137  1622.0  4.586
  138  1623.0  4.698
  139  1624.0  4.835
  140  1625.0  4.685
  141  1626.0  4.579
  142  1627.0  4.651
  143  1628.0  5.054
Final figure 1.2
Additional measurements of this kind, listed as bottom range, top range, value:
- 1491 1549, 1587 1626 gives 1.14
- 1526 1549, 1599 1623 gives 1.10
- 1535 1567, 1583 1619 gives 1.05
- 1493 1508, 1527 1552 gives 1.09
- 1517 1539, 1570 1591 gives 1.26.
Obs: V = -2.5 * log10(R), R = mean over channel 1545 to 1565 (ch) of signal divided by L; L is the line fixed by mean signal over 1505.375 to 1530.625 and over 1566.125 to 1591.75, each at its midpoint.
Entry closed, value 0.02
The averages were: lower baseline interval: 5.14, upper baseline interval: 6.22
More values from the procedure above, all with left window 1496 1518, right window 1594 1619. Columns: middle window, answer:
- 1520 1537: 0.03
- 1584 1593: -0.16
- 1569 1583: -0.17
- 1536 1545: 0.08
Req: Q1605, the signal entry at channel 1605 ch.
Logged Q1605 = 5.818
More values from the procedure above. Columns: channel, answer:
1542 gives 4.894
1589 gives 6.417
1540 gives 4.887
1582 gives 6.601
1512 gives 5.735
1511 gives 5.174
